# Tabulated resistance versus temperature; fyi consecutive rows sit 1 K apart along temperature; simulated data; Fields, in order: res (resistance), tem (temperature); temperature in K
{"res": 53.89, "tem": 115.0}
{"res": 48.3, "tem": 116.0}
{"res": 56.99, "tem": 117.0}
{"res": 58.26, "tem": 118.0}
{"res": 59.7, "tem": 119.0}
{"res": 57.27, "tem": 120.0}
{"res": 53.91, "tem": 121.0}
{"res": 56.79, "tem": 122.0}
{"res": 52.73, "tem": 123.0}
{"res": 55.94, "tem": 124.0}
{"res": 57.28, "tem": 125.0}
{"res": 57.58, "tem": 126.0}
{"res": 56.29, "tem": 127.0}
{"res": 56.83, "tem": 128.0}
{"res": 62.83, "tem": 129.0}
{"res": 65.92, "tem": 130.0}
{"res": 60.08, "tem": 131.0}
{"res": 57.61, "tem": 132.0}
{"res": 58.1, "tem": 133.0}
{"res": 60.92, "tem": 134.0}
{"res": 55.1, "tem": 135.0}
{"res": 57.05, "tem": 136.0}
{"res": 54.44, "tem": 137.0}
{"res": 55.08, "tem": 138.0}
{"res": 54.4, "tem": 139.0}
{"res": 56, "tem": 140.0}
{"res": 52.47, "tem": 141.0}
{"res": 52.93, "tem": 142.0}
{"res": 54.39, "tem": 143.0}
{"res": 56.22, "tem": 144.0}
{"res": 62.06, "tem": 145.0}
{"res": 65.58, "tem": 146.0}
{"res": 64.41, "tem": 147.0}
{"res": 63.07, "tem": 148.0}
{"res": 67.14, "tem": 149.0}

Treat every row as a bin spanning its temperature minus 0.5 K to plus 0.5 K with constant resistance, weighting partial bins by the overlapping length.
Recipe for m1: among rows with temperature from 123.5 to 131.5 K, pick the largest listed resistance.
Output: 65.92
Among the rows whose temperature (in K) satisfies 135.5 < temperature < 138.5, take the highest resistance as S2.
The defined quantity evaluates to 57.05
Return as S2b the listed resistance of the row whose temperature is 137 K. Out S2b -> 54.44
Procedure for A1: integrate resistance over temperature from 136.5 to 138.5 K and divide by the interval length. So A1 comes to 54.8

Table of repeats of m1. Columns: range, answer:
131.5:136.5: 60.92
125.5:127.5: 57.58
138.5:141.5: 56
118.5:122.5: 59.7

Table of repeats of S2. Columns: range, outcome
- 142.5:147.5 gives 65.58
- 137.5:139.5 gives 55.08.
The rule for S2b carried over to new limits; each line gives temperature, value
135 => 55.1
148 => 63.07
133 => 58.1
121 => 53.91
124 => 55.94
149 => 67.14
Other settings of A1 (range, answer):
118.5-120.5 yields 58.5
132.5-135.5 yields 58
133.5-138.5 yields 56.5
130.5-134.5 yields 59.2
